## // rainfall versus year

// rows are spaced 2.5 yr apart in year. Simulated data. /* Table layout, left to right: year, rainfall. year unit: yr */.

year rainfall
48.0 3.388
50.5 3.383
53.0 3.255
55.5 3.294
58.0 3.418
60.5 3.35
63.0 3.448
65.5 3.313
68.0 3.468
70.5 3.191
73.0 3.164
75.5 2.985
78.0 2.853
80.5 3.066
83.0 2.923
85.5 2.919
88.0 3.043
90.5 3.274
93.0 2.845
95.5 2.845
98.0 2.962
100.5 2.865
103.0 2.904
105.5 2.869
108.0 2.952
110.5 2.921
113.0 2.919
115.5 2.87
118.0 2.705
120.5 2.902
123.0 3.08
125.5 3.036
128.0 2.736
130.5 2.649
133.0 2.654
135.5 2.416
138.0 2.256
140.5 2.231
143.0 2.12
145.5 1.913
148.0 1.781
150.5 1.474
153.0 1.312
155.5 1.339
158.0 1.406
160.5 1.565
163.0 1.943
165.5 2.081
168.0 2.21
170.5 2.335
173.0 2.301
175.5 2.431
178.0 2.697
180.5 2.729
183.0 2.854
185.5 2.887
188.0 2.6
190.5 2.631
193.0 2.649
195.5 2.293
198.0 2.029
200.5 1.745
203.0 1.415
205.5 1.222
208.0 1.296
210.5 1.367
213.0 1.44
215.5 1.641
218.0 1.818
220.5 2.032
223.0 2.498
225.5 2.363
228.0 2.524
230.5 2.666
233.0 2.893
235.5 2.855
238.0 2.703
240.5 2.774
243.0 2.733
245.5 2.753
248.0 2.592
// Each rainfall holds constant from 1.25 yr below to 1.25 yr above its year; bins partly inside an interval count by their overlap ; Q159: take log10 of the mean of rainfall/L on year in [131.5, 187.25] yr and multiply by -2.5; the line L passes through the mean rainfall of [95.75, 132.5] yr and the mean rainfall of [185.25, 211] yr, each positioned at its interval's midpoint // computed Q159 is 0.11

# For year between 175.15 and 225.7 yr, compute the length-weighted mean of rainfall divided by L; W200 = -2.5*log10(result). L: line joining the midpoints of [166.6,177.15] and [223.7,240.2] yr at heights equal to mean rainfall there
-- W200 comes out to 0.17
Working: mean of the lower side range 2.33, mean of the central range 2.12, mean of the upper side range 2.67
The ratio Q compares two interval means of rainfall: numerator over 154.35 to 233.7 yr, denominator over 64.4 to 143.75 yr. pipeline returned 0.7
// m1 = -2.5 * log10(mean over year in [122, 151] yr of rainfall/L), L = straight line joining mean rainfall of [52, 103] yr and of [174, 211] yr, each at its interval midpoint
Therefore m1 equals 0.122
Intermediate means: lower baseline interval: 3.12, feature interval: 2.38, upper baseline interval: 2.21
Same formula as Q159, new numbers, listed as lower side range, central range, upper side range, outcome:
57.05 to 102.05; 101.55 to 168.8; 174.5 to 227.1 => 0.14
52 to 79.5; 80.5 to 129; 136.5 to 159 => -0.16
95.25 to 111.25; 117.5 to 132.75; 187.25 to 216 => -0.07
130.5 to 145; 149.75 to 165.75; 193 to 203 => 0.39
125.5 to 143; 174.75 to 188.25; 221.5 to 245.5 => -0.06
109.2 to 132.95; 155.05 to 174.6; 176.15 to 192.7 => 0.39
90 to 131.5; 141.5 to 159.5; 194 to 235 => 0.49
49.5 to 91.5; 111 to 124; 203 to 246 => 0.00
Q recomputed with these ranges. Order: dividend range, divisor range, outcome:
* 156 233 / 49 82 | 0.66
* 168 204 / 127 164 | 1.21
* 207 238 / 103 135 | 0.75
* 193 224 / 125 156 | 0.82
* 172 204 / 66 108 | 0.80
